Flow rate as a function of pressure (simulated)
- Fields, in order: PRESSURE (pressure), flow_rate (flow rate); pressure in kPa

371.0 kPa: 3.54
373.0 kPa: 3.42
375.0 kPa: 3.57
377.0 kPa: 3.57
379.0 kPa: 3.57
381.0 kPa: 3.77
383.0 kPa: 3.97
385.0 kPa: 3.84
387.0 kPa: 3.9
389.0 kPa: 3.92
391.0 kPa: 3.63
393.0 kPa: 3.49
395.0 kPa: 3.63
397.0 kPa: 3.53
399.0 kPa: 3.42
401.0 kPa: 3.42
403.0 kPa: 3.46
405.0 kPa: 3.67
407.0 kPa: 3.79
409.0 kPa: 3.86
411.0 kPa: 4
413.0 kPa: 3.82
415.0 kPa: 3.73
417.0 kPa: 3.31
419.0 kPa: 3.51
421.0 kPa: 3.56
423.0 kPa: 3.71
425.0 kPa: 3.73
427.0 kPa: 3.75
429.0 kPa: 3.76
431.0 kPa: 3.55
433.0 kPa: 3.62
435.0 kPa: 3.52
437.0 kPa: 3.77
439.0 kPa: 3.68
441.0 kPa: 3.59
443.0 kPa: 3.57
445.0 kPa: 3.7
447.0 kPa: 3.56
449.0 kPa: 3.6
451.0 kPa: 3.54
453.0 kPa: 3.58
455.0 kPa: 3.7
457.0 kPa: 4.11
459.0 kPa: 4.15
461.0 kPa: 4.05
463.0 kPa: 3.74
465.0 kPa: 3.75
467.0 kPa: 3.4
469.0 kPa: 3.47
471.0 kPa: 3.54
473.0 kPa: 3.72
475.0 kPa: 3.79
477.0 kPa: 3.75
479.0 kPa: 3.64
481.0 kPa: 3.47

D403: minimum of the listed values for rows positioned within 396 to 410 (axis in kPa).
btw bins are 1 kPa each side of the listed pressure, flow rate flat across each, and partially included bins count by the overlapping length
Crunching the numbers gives 3.42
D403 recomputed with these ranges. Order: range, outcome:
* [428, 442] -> 3.52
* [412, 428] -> 3.31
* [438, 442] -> 3.59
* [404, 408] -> 3.67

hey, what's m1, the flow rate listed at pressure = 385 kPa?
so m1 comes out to 3.84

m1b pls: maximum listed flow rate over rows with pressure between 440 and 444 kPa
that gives 3.59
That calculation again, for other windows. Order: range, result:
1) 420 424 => 3.71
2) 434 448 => 3.77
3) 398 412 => 4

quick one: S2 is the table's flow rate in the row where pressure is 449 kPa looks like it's 3.6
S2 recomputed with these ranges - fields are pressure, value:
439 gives 3.68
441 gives 3.59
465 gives 3.75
